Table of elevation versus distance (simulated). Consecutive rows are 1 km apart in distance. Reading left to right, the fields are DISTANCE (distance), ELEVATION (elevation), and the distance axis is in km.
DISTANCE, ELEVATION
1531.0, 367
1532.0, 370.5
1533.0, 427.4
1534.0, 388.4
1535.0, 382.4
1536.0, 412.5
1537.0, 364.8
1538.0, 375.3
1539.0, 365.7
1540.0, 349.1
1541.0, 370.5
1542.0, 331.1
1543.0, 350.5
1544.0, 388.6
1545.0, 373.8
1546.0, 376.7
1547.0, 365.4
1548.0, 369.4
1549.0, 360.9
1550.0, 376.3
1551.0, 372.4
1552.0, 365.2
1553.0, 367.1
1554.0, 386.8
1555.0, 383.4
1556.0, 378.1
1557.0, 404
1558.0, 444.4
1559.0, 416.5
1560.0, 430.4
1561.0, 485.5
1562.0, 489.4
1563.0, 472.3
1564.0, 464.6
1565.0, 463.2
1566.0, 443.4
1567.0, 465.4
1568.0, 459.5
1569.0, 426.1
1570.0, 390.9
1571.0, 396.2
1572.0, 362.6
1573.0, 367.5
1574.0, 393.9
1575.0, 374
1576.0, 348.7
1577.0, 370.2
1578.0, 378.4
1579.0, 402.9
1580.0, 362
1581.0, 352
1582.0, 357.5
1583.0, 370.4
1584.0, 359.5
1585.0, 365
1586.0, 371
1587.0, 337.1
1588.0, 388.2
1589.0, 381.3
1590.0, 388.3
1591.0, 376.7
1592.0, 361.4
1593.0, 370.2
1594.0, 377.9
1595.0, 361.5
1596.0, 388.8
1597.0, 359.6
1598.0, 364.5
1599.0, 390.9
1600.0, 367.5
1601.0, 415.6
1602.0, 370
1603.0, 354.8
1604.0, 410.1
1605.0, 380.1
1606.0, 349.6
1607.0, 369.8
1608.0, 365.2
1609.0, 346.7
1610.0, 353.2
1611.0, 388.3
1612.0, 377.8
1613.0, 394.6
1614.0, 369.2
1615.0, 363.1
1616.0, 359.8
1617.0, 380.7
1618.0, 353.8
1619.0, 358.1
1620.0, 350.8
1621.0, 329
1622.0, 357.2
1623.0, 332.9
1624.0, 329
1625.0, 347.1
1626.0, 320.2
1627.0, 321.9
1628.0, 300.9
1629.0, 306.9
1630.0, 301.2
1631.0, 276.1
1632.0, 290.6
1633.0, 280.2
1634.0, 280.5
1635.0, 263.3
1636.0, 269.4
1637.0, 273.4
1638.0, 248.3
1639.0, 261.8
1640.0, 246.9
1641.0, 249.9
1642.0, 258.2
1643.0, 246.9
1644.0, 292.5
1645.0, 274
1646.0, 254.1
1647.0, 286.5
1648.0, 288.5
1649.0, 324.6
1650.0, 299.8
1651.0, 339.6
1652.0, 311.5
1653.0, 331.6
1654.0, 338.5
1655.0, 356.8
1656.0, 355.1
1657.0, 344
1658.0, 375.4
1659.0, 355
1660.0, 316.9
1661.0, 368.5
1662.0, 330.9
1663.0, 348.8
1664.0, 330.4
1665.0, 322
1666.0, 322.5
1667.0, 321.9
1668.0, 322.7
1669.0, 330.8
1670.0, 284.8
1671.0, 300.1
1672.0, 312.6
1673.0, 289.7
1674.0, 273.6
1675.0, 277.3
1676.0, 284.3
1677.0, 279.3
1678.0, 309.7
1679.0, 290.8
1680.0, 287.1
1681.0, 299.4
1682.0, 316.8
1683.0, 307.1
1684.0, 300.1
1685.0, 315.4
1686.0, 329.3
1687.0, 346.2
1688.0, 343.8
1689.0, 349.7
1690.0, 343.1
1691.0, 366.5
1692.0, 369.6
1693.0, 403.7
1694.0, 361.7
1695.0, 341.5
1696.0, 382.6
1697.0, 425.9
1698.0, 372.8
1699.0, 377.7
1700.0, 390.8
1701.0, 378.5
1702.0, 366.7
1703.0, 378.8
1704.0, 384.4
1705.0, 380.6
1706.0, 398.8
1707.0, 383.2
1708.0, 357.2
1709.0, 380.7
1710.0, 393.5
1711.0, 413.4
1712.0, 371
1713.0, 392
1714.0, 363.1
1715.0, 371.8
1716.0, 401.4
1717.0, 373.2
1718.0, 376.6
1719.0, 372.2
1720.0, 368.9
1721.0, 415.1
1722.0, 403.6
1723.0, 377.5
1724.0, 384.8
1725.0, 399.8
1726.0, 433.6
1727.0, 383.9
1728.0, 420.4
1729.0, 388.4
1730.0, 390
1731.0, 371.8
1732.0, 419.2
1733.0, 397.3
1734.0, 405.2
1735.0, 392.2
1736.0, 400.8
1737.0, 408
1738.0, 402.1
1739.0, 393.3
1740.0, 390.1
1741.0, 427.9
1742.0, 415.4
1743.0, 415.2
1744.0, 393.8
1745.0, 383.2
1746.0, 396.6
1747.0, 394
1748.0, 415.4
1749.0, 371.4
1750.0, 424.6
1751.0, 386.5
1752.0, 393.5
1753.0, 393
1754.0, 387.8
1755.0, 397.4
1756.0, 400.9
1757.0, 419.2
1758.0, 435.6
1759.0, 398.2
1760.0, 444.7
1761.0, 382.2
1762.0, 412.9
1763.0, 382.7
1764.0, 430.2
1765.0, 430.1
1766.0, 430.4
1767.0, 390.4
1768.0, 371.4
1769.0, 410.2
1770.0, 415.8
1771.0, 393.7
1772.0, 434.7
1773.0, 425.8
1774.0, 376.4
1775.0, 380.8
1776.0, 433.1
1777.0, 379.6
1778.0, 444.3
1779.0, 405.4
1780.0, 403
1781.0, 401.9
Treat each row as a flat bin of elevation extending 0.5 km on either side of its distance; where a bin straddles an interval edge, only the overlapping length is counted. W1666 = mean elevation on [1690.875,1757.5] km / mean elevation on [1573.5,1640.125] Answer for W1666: 1.12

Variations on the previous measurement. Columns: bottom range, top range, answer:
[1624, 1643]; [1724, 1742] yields 1.42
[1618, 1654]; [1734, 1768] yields 1.35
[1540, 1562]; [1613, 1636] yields 0.84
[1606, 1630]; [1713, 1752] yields 1.13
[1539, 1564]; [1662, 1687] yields 0.78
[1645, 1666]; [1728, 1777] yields 1.23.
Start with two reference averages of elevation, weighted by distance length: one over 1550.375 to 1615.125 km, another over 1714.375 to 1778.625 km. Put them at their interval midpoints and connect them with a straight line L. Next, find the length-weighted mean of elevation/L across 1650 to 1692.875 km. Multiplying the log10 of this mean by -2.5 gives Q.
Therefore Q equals 0.22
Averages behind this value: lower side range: 389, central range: 324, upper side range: 401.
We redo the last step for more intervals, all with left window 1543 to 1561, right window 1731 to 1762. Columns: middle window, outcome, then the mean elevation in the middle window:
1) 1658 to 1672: 0.20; 329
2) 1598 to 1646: 0.20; 328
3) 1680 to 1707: 0.12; 358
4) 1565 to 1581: -0.02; 397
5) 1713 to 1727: 0.03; 388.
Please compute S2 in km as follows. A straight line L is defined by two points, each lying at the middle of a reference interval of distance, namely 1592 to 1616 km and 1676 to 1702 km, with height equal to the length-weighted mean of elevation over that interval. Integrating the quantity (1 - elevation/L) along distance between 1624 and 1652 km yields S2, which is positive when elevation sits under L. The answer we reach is 5.8 km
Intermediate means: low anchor 373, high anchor 343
